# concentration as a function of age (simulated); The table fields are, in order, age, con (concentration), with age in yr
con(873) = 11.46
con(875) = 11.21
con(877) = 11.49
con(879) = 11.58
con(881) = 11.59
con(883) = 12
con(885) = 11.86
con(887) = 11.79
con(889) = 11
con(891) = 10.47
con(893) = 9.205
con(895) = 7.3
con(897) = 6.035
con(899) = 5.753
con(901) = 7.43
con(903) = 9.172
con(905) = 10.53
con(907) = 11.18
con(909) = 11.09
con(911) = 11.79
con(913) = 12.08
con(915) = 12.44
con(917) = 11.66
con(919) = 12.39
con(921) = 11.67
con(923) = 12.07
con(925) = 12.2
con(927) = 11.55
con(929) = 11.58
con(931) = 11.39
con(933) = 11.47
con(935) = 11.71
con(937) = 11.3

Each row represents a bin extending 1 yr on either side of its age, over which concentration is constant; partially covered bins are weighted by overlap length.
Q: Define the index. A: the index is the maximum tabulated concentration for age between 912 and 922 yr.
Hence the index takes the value 12.44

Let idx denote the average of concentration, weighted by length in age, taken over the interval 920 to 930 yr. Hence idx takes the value 11.8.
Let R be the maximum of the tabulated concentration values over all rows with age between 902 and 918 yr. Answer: 12.44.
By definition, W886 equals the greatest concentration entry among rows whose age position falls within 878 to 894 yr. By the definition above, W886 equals 12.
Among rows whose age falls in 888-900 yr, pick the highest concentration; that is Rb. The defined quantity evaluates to 11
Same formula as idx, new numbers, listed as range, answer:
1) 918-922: 12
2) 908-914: 11.7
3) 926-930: 11.6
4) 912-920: 12.1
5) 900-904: 8.3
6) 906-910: 11.1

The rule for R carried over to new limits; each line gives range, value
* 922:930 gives 12.2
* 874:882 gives 11.59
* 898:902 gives 7.43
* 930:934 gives 11.47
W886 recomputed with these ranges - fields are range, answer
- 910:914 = 12.08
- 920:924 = 12.07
